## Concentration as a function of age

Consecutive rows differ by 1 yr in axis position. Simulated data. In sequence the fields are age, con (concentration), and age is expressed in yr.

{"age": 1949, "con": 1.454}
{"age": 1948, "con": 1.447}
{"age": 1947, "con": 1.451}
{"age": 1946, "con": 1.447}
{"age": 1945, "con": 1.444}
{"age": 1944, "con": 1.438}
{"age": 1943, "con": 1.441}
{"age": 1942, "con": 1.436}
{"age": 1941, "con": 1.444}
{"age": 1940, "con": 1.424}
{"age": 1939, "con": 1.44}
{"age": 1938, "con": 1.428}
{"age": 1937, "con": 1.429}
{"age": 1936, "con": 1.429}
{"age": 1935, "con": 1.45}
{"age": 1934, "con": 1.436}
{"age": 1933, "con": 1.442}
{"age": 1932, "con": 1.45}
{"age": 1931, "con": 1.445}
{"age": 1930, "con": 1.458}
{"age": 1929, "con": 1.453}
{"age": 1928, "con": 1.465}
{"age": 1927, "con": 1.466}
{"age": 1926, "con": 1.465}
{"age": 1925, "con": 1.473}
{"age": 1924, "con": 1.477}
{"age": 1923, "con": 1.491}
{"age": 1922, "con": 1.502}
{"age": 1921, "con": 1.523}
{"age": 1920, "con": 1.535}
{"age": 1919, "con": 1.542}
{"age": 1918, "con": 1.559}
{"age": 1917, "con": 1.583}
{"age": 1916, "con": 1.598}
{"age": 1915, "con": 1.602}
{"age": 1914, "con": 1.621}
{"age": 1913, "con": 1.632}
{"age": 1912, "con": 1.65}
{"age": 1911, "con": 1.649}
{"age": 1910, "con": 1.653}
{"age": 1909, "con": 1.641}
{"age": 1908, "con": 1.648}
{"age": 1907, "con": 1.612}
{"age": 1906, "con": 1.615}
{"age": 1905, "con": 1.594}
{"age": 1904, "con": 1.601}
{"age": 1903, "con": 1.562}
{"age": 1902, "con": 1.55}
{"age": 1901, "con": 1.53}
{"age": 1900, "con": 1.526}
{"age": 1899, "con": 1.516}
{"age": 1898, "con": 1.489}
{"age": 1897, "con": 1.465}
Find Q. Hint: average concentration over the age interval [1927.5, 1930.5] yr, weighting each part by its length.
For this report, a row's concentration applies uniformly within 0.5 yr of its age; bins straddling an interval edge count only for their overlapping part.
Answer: 1.46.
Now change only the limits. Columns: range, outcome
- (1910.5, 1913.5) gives 1.64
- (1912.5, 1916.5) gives 1.61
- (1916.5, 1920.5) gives 1.55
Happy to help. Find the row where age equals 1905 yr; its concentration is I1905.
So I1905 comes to 1.594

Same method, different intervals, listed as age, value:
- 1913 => 1.632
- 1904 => 1.601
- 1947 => 1.451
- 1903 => 1.562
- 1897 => 1.465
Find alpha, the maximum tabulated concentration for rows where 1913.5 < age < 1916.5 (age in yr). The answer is 1.621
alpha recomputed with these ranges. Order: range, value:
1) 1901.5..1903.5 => 1.562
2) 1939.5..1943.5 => 1.444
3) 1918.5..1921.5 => 1.542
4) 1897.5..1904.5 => 1.601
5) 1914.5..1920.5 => 1.602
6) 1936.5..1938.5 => 1.429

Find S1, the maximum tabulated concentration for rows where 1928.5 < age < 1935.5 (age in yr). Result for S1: 1.458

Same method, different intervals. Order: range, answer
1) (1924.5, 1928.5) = 1.473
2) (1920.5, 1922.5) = 1.523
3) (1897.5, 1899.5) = 1.516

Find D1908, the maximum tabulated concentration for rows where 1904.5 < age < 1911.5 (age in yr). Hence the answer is 1.653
